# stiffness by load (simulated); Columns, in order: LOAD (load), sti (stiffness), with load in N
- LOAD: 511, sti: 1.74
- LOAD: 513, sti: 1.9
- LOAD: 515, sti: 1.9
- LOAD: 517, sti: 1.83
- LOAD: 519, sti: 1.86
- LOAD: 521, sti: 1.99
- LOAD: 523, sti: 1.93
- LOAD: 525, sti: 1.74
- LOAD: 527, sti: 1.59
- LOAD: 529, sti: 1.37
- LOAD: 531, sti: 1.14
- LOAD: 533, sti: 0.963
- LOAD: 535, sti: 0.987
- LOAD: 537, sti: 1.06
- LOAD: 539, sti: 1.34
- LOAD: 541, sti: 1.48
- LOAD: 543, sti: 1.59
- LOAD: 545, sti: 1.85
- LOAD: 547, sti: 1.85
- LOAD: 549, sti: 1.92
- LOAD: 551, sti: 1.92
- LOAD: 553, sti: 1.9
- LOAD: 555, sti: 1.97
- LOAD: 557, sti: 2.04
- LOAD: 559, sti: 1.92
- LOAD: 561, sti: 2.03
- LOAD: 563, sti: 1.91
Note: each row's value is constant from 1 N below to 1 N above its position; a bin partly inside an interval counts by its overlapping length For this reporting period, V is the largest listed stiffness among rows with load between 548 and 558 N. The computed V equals 2.04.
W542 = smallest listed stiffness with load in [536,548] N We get 1.06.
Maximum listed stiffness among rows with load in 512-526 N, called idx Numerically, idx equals 1.99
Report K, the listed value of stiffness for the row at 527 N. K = 1.59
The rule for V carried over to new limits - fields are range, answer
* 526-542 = 1.59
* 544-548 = 1.85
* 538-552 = 1.92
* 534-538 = 1.06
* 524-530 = 1.74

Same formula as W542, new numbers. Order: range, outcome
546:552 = 1.85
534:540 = 0.987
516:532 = 1.14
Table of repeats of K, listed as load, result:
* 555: 1.97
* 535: 0.987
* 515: 1.9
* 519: 1.86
